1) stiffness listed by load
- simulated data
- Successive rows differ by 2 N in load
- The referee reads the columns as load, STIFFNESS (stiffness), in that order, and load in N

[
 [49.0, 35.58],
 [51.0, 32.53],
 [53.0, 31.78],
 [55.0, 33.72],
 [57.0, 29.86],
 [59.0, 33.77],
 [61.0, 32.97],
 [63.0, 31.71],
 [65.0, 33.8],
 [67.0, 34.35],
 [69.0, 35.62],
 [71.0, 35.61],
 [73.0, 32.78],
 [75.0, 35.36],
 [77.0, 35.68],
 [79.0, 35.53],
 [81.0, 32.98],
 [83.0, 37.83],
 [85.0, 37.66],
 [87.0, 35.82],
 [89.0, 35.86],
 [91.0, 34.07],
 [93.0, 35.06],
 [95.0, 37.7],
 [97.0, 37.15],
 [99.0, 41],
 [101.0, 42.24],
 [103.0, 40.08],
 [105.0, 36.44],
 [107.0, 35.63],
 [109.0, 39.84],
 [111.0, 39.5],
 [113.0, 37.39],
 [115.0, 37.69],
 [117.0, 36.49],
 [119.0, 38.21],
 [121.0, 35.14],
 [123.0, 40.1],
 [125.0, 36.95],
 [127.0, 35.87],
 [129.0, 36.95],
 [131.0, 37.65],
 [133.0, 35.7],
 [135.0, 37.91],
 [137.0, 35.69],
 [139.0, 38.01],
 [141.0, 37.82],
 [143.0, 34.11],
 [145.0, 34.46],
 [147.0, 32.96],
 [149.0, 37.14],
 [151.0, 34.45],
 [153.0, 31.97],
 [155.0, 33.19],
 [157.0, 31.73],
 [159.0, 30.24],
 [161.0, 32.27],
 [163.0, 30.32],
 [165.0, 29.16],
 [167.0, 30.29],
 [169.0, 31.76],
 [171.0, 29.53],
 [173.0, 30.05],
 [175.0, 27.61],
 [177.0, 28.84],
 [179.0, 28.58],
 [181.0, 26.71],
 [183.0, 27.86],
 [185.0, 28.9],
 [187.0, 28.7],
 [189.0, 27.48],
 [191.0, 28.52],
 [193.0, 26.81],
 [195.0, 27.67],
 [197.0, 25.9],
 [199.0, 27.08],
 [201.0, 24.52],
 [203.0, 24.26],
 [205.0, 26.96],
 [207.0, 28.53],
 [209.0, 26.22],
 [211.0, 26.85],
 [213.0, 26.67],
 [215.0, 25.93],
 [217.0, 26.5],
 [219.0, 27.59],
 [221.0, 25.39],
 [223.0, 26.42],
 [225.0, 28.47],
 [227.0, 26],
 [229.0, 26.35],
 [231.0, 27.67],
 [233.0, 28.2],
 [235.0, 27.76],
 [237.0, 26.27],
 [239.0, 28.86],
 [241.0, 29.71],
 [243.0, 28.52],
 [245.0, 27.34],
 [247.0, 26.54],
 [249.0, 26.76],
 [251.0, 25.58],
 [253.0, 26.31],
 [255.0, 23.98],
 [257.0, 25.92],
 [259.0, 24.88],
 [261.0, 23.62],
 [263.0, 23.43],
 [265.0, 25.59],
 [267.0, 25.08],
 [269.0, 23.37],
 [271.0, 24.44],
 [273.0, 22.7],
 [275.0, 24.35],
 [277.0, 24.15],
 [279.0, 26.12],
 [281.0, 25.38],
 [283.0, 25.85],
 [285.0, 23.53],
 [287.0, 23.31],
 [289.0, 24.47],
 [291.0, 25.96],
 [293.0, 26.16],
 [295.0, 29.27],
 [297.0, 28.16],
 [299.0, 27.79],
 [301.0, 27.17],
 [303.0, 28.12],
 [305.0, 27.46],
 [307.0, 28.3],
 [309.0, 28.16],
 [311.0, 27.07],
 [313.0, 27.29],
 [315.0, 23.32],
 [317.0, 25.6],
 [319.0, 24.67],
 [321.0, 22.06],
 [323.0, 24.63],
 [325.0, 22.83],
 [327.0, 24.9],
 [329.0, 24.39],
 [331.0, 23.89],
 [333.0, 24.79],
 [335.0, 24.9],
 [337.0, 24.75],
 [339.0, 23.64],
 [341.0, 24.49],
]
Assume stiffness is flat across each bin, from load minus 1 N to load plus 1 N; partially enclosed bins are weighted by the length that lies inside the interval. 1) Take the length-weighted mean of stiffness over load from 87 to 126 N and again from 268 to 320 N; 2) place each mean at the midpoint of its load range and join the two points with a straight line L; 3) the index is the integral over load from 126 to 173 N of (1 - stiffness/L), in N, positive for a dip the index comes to 1.6 N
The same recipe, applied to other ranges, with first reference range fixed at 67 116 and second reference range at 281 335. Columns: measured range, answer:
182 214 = 4.4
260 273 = 1.7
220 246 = 1.8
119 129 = -0.6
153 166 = 0.8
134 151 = -0.9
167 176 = 0.8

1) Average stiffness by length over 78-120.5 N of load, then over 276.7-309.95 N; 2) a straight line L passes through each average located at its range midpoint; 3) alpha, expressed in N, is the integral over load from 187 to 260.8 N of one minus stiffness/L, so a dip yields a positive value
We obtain 8.6 N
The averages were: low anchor 37.3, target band 26.8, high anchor 26.5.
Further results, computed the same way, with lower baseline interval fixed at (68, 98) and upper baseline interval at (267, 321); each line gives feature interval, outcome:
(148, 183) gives 1.19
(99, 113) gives -1.79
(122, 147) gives -2.54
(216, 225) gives 0.77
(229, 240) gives 0.36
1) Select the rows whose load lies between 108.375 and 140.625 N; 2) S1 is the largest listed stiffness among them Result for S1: 40.1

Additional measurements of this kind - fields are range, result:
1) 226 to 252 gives 29.71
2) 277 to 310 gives 29.27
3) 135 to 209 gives 38.01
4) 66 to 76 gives 35.62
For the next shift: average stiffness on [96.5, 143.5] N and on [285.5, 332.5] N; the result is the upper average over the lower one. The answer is 0.7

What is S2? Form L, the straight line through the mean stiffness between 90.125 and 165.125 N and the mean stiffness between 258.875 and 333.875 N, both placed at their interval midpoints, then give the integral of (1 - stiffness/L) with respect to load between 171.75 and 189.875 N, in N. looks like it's 2.4 N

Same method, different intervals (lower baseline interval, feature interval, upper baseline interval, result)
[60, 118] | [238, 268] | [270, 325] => 1.99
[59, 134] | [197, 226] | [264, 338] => 3.57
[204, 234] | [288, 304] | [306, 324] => -0.75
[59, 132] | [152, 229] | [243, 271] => 4.56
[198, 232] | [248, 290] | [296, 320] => 3.24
